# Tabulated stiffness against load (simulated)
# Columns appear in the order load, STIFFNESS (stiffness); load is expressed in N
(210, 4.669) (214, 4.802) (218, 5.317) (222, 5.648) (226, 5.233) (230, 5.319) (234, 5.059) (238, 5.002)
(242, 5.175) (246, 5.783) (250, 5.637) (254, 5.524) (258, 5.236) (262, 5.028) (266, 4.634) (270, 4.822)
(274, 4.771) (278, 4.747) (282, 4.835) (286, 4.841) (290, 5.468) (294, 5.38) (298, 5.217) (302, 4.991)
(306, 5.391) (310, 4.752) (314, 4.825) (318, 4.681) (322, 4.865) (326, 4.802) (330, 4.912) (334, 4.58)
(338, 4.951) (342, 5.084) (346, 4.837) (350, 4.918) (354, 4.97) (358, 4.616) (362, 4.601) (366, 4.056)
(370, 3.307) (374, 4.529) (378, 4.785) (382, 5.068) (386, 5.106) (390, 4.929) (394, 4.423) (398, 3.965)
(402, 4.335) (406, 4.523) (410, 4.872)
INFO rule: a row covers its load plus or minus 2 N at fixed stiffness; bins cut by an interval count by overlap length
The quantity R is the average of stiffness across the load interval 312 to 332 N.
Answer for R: 4.82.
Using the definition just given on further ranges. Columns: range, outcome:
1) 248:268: 5.21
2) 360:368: 4.33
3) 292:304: 5.2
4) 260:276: 4.81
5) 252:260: 5.38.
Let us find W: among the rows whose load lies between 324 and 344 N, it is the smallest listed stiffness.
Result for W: 4.58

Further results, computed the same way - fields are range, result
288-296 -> 5.38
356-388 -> 3.307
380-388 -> 5.068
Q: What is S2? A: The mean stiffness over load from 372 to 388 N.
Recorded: 4.87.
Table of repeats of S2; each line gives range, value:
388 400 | 4.44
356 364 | 4.61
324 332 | 4.86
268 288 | 4.8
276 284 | 4.79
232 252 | 5.33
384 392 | 5.02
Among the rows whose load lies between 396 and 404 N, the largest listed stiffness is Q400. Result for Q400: 4.335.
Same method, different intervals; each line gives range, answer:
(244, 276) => 5.783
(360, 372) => 4.601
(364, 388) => 5.106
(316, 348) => 5.084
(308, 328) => 4.865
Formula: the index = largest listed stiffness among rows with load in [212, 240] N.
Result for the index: 5.648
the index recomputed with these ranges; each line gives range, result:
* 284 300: 5.468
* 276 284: 4.835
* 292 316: 5.391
